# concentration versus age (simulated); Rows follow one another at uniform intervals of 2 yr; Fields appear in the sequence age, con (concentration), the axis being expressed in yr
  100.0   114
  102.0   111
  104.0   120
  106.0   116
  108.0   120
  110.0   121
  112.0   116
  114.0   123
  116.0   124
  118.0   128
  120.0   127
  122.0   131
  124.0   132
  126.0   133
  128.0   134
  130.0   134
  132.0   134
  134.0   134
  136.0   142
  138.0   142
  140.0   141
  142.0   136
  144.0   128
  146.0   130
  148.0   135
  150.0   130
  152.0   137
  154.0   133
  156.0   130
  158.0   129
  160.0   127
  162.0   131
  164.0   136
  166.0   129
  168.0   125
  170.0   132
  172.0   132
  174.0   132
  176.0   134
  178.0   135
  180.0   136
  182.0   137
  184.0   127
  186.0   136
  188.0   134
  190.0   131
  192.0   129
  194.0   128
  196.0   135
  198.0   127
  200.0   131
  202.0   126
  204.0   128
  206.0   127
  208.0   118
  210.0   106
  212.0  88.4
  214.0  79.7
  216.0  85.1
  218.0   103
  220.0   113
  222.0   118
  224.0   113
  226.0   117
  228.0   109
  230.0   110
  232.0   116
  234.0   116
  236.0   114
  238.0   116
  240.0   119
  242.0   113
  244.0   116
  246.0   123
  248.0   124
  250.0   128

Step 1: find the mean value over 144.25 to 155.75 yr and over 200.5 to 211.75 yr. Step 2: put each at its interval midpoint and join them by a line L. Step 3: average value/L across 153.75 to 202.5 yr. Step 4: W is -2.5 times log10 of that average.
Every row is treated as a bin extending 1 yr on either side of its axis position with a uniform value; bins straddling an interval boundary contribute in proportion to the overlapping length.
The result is -0.05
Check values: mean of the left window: 132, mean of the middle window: 131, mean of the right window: 119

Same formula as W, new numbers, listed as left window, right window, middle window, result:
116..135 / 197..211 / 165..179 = -0.04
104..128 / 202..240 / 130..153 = -0.12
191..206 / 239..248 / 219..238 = 0.07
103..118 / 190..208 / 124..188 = -0.07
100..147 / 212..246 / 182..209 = -0.12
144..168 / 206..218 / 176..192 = -0.16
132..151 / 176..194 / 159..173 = 0.03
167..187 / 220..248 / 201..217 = 0.15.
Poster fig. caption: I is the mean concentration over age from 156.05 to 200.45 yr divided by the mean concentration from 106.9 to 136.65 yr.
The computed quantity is 1.02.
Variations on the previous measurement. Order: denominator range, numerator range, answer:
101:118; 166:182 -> 1.11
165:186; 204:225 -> 0.80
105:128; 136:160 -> 1.07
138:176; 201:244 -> 0.84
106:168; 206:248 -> 0.85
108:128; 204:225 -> 0.84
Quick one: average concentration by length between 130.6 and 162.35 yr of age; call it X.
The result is 134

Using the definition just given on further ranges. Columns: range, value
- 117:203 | 132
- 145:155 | 133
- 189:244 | 115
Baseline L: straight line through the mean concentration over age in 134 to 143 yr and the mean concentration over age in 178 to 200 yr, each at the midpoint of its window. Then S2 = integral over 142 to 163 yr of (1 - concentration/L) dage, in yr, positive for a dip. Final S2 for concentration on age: 1.0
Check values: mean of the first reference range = 140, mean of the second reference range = 132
